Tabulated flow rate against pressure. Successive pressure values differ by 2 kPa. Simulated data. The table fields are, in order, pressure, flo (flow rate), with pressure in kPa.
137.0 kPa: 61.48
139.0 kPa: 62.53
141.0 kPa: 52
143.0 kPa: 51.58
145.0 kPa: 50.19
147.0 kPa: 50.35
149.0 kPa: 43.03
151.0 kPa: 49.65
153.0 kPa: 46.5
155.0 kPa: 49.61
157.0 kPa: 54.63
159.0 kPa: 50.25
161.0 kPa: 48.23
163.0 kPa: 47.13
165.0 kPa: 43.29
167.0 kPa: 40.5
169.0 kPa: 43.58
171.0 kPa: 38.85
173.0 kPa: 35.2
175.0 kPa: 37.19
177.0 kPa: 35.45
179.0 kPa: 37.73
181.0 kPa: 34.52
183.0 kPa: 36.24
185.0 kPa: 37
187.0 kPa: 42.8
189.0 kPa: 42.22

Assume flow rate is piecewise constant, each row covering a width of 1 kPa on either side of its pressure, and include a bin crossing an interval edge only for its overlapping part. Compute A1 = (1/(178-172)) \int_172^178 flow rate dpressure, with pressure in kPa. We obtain 35.9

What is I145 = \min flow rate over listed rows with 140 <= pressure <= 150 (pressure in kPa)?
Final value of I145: 43.03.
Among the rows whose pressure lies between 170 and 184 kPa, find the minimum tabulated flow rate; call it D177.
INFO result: 34.52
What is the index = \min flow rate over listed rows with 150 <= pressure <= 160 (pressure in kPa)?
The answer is 46.5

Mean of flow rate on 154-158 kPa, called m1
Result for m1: 52.1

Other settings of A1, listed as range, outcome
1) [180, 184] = 35.4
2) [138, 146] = 54.1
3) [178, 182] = 36.1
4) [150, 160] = 50.1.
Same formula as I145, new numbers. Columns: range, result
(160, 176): 35.2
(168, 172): 38.85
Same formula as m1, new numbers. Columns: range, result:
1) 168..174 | 39.2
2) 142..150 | 48.8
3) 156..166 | 48.7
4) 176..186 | 36.2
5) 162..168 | 43.6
